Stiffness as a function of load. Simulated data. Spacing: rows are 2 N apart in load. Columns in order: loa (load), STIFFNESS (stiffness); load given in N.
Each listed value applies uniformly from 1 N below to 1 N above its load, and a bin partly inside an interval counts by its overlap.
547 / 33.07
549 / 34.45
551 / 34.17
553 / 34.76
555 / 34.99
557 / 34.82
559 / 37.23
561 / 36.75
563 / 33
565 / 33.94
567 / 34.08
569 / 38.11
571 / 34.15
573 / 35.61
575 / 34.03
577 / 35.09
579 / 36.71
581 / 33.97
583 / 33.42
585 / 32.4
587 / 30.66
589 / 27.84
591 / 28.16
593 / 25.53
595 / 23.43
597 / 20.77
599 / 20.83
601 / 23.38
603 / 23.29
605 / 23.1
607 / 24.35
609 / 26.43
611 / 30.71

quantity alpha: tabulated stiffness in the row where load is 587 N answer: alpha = 30.66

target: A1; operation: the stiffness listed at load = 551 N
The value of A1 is 34.17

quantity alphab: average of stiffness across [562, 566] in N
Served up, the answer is 33.5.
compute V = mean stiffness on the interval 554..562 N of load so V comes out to 35.9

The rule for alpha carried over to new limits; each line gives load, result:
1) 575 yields 34.03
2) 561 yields 36.75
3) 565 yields 33.94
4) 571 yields 34.15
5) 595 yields 23.43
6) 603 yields 23.29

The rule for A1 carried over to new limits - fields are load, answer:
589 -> 27.84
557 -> 34.82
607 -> 24.35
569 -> 38.11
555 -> 34.99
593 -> 25.53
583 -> 33.42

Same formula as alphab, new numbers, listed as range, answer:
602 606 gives 23.2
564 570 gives 35.4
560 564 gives 34.9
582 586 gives 32.9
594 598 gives 22.1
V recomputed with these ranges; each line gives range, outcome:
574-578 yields 34.6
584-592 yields 29.8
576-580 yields 35.9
